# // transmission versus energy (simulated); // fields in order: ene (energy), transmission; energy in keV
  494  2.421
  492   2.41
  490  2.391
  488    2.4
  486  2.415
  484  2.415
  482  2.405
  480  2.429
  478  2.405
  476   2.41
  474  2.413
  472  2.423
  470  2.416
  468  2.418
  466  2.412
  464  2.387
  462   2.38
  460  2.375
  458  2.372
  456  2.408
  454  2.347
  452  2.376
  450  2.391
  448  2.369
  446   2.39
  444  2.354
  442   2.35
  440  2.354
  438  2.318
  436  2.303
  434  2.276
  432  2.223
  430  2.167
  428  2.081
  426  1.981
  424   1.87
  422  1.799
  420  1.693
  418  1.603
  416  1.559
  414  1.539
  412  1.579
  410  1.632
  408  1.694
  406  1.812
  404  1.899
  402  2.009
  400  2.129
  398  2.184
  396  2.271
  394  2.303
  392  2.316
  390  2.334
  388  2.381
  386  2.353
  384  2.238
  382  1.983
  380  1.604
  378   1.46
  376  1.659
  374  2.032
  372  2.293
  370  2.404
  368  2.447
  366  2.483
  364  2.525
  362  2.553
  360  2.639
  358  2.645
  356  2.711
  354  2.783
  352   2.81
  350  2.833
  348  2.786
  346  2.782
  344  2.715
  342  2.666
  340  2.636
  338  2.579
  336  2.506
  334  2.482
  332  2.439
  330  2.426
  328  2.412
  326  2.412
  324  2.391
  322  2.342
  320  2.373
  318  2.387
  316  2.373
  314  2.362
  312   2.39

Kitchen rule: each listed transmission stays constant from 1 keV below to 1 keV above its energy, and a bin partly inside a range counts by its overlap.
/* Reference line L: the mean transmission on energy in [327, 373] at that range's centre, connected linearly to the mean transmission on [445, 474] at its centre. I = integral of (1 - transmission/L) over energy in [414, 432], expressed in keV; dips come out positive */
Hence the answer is 4.5 keV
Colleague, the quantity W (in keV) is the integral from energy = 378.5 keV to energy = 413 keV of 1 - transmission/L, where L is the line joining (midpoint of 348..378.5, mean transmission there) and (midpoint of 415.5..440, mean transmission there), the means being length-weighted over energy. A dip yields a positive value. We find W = 3.0 keV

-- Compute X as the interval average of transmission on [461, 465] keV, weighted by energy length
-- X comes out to 2.38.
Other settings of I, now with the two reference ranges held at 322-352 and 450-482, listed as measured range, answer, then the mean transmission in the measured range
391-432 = 9.28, 1.91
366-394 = 4.24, 2.14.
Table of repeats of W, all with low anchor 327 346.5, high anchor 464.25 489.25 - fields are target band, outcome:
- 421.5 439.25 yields 2.4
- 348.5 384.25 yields 2.6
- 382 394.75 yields 1.1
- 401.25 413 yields 3.4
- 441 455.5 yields 0.4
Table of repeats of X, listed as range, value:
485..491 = 2.4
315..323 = 2.37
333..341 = 2.55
